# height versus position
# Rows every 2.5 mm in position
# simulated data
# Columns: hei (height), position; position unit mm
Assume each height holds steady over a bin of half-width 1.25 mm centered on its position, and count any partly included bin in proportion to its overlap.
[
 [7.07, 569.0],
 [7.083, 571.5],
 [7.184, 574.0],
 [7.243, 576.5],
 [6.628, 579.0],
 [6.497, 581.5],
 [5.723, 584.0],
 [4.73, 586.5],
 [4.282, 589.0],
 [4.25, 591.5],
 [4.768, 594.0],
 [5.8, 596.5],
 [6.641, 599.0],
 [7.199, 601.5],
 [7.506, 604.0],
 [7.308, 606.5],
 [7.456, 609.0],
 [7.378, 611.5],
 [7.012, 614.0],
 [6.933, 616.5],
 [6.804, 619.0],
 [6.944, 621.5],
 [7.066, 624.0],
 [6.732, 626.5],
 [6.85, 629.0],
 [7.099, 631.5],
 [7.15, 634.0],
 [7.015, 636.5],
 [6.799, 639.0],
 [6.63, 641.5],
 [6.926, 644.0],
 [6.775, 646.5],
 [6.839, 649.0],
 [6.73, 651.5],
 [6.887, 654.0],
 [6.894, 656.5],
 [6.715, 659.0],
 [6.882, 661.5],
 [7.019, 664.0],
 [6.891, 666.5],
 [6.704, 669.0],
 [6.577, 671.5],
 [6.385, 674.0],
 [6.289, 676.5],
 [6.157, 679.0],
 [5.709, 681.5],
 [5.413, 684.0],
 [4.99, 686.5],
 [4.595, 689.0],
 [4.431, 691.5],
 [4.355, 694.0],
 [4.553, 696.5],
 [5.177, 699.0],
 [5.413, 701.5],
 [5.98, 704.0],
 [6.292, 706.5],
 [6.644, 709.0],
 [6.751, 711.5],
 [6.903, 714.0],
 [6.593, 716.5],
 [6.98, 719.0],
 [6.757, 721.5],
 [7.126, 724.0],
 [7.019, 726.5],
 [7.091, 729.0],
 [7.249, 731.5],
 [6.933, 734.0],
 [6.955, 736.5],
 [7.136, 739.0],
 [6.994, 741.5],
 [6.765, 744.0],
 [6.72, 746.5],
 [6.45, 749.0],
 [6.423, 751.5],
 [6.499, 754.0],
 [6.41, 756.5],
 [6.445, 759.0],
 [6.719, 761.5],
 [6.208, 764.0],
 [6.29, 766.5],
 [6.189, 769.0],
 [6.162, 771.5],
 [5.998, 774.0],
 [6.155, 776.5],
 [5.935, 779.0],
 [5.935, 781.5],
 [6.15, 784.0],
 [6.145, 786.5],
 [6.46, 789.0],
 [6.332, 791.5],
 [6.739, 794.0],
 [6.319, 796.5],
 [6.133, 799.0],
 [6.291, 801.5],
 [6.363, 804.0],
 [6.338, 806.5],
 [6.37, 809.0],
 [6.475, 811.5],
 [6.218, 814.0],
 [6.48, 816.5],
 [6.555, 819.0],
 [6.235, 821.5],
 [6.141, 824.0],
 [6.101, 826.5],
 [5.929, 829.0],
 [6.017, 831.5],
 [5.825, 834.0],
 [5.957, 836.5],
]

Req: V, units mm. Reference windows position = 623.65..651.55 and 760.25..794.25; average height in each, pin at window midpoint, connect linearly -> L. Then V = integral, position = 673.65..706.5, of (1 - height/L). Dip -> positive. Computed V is 6.38 mm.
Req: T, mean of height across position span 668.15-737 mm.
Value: 6.13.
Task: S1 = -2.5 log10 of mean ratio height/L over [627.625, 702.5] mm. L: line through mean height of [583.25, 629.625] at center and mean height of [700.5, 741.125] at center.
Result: 0.06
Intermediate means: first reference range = 6.39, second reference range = 6.75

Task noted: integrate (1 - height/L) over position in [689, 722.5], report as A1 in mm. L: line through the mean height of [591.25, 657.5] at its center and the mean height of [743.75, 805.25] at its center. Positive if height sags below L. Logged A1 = 3.5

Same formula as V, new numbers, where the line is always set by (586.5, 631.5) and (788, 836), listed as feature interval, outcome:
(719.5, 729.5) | -1.0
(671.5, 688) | 1.4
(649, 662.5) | -0.8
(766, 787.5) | 0.7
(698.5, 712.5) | 0.7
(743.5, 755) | -0.4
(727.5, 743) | -1.7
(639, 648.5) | -0.5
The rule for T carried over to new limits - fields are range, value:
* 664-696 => 5.73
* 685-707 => 5.05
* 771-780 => 6.06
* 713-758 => 6.83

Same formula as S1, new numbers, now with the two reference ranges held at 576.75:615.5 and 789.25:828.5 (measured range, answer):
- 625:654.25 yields -0.10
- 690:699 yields 0.35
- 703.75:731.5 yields -0.08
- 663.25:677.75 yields -0.06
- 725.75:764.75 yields -0.07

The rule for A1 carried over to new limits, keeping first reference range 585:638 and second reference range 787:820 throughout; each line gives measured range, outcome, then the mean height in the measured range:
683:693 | 2.5 mm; 4.83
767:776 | 0.4 mm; 6.13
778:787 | 0.5 mm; 6.04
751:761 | -0.1 mm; 6.47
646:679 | -1.2 mm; 6.71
